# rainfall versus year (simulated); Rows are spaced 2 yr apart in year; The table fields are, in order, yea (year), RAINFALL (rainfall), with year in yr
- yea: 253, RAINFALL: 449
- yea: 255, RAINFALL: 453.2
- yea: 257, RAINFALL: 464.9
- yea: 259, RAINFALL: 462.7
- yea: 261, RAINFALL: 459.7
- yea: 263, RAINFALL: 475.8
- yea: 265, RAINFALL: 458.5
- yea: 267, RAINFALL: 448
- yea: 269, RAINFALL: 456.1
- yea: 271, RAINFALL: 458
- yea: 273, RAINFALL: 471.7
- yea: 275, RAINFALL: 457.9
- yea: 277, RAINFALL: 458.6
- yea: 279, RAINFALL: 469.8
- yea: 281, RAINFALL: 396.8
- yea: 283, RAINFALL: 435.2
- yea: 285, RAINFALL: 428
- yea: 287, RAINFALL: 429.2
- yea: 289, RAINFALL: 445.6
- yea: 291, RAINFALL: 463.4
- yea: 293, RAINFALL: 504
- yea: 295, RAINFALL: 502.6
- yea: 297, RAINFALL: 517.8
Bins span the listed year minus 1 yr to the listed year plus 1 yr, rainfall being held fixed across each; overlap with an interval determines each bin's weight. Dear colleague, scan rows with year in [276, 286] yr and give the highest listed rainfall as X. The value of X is 469.8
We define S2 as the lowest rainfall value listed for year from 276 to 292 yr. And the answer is 396.8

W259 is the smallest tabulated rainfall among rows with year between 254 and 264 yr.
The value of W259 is 453.2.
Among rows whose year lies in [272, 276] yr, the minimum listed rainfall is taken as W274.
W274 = 457.9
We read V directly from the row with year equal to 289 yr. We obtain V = 445.6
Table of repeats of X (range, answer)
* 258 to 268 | 475.8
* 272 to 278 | 471.7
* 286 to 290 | 445.6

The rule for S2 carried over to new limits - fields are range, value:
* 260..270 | 448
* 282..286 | 428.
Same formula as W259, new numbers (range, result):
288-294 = 445.6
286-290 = 429.2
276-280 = 458.6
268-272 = 456.1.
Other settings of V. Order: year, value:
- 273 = 471.7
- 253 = 449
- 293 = 504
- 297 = 517.8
